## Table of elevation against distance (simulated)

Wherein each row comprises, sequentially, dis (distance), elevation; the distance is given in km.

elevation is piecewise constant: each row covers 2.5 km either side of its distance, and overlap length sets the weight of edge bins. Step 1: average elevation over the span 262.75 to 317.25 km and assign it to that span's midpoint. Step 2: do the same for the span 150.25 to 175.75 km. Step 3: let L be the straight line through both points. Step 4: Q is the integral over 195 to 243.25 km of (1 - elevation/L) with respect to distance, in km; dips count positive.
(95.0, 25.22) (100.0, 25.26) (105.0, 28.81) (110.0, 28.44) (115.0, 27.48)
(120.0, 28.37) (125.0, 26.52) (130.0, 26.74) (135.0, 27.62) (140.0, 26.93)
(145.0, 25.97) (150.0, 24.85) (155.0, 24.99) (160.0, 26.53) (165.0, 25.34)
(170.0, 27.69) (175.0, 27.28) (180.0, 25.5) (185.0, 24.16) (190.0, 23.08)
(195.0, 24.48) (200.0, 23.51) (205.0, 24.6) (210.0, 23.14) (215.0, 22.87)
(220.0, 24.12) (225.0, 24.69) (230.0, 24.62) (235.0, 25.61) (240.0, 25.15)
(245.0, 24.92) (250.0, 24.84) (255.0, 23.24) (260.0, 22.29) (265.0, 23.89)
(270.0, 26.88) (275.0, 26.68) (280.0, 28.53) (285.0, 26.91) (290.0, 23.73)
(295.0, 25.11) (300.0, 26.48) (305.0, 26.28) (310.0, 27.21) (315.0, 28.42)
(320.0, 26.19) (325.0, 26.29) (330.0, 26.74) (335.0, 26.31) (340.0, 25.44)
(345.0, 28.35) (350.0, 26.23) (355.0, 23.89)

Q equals 3.64 km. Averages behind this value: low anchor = 26.2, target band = 24.3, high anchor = 26.4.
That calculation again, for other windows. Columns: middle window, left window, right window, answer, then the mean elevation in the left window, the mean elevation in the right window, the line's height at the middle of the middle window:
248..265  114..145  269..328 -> 2.1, 27.2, 26.6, 26.7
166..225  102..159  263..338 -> 4.7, 26.9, 26.4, 26.7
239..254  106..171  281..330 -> 1.0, 26.8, 26.4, 26.5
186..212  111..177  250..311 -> 2.4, 26.7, 25.5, 26.2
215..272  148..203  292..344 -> 3.0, 25.2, 26.5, 25.8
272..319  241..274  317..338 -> -1.9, 24.5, 26.4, 25.5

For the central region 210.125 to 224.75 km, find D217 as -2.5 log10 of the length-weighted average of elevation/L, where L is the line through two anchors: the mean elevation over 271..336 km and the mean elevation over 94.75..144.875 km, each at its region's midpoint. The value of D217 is 0.14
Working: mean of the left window 27.2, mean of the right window 26.5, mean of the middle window 23.6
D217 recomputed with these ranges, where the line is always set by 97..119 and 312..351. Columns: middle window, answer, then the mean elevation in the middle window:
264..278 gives 0.03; 26.1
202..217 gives 0.15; 23.6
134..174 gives 0.05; 26.2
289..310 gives 0.05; 25.7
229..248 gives 0.08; 25.1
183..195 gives 0.15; 23.8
